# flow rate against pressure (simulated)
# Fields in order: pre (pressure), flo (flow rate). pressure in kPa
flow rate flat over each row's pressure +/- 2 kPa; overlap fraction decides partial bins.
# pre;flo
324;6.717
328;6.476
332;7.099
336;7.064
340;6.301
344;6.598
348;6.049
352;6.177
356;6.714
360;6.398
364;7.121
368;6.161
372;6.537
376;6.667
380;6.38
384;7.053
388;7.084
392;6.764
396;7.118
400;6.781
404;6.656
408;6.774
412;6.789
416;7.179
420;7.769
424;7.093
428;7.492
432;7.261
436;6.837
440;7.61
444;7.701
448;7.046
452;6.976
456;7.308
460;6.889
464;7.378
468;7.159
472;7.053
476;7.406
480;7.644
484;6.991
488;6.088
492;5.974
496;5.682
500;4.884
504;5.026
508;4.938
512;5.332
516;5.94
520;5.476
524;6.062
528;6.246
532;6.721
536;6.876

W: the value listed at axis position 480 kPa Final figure 7.644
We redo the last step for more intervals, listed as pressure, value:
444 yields 7.701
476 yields 7.406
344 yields 6.598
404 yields 6.656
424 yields 7.093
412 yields 6.789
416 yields 7.179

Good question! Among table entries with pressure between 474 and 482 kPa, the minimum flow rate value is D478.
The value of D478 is 7.406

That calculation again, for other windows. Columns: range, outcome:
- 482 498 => 5.682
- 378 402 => 6.38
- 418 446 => 6.837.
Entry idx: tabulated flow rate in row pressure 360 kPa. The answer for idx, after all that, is 6.398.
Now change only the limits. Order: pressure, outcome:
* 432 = 7.261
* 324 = 6.717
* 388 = 7.084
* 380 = 6.38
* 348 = 6.049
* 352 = 6.177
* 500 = 4.884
